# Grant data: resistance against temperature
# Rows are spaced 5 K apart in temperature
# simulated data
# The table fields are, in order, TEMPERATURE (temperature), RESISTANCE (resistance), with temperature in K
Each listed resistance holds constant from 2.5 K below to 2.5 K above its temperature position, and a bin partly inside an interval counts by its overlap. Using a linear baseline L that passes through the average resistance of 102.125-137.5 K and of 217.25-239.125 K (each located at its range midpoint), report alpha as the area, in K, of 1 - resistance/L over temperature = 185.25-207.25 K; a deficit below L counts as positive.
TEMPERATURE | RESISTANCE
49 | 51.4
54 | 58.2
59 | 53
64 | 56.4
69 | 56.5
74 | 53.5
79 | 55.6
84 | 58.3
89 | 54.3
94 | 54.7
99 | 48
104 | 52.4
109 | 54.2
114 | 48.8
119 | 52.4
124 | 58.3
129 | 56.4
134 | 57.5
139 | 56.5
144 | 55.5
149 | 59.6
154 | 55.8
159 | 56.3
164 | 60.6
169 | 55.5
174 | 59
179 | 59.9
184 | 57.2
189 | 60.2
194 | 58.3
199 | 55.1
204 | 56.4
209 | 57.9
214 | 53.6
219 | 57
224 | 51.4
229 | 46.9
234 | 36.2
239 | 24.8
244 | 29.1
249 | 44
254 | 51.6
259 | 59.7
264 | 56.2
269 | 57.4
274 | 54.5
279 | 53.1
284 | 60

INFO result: -4.56 K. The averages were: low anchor 54.4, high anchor 44.8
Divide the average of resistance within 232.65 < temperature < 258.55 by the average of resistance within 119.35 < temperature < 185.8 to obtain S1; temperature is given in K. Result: 0.68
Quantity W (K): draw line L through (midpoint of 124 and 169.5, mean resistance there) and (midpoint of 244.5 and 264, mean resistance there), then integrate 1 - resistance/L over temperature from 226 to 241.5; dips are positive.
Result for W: 4.52 K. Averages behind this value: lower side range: 57.2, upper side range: 50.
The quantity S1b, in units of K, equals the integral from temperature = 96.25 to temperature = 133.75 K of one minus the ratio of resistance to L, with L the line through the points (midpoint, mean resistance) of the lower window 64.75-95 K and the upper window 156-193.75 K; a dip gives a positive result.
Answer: 2.3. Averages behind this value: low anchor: 55.6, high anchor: 58.3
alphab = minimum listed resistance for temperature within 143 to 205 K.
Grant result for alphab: 55.1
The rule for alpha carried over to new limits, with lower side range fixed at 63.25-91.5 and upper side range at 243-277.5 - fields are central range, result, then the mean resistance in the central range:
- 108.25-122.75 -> 0.73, 52.1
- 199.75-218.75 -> -1.24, 56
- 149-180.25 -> -2.49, 57.9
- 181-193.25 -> -1.29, 58.7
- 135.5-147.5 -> -0.49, 56.4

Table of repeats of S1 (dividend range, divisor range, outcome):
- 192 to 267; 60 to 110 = 0.91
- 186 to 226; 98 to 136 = 1.05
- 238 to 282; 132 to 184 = 0.85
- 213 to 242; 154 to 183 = 0.76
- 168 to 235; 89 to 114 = 1.05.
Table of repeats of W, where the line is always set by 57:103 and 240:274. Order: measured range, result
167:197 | -4.15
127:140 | -1.01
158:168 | -1.25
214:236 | 0.51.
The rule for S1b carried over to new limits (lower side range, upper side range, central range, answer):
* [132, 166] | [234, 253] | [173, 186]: -2.3 K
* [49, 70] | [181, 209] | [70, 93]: 0.1 K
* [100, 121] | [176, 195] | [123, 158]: -1.6 K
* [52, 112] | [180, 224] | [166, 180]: -0.5 K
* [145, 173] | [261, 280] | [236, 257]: 6.8 K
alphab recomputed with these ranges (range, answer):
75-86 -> 55.6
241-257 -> 29.1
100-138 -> 48.8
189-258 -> 24.8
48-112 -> 48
